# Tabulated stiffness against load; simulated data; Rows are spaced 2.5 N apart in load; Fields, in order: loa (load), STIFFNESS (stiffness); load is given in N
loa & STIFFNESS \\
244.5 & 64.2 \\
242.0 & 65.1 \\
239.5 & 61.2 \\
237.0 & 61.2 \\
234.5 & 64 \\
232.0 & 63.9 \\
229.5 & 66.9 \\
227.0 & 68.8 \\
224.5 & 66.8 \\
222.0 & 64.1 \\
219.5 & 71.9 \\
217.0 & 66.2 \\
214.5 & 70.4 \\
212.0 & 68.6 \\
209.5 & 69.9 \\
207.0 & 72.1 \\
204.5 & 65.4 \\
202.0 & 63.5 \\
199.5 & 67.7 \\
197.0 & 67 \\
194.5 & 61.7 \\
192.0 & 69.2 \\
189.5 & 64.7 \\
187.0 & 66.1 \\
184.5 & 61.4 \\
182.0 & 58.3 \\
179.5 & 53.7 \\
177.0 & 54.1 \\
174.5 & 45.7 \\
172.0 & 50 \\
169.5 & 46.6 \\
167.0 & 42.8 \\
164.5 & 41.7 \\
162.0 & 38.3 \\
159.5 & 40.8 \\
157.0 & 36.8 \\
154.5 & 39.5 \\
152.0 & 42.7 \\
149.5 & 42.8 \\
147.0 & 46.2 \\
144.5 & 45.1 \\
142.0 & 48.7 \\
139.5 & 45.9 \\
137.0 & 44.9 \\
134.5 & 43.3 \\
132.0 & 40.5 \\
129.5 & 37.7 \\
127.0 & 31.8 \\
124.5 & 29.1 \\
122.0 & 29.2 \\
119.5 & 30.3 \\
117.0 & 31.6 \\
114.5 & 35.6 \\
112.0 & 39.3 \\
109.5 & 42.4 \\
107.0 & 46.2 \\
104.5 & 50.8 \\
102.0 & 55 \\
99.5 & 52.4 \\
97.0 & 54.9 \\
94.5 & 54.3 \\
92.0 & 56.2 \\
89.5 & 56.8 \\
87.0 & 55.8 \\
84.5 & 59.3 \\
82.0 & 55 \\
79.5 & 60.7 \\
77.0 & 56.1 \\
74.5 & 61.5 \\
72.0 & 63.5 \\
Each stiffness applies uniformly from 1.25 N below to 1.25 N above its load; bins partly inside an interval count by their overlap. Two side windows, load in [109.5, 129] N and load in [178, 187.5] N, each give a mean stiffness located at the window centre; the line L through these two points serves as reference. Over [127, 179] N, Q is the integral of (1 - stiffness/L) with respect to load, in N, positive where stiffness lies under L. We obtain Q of 3.3 N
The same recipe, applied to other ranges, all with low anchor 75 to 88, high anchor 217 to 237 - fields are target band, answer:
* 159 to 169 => 3.39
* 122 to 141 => 6.94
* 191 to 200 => -0.25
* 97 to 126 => 9.08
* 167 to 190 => 3.19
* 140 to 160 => 6.05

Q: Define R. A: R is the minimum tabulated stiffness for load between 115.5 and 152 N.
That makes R 29.1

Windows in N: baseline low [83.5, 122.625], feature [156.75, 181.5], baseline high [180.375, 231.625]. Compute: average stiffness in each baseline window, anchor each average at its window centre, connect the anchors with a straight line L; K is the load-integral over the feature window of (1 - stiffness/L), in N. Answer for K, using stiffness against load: 5.7 N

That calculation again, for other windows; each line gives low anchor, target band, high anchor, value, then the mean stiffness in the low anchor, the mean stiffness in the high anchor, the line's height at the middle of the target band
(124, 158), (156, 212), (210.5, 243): -2.41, 41.4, 66.1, 53.8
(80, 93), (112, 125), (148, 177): 4.84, 56.9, 43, 51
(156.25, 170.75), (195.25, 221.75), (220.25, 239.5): -4.94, 41.3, 65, 57.4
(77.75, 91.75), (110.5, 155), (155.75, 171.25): 7.63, 57.4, 41.5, 47.7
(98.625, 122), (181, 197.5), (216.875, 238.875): -1.73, 41.7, 65.8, 57.9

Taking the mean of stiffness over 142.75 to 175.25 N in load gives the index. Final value 43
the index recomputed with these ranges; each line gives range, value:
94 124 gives 42.9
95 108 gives 52.1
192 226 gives 67.4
